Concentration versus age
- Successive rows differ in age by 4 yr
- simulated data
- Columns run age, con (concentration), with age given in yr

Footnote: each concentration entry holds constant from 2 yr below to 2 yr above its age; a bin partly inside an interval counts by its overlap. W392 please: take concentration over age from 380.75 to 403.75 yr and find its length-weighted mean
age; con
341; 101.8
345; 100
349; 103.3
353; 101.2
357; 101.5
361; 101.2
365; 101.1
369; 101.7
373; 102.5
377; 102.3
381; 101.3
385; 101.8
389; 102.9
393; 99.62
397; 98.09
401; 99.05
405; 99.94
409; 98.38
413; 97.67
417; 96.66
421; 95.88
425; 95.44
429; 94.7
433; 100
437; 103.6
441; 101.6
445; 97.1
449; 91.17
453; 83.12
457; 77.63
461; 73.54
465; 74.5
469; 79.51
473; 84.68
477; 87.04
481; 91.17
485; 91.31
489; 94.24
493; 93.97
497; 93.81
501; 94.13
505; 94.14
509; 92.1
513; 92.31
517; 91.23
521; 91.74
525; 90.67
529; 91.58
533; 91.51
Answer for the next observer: 100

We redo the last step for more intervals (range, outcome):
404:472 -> 91.6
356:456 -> 98.5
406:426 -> 97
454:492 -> 84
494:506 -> 94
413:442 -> 98.1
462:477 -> 80.2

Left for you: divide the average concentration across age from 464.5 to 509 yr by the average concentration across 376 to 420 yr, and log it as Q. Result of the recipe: 0.90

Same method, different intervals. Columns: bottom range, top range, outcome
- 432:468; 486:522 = 1.05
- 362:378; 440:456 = 0.90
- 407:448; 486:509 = 0.96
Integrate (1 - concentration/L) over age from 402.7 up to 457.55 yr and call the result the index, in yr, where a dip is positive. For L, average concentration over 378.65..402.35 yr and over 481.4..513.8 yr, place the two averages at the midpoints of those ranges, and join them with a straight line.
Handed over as 1.2 yr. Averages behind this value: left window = 101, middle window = 95.7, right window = 93.2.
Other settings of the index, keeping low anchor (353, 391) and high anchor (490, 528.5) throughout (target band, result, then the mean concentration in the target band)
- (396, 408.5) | 0.1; 99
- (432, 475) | 4.0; 87.6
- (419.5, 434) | 0.3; 96.3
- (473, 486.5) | 0.8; 89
